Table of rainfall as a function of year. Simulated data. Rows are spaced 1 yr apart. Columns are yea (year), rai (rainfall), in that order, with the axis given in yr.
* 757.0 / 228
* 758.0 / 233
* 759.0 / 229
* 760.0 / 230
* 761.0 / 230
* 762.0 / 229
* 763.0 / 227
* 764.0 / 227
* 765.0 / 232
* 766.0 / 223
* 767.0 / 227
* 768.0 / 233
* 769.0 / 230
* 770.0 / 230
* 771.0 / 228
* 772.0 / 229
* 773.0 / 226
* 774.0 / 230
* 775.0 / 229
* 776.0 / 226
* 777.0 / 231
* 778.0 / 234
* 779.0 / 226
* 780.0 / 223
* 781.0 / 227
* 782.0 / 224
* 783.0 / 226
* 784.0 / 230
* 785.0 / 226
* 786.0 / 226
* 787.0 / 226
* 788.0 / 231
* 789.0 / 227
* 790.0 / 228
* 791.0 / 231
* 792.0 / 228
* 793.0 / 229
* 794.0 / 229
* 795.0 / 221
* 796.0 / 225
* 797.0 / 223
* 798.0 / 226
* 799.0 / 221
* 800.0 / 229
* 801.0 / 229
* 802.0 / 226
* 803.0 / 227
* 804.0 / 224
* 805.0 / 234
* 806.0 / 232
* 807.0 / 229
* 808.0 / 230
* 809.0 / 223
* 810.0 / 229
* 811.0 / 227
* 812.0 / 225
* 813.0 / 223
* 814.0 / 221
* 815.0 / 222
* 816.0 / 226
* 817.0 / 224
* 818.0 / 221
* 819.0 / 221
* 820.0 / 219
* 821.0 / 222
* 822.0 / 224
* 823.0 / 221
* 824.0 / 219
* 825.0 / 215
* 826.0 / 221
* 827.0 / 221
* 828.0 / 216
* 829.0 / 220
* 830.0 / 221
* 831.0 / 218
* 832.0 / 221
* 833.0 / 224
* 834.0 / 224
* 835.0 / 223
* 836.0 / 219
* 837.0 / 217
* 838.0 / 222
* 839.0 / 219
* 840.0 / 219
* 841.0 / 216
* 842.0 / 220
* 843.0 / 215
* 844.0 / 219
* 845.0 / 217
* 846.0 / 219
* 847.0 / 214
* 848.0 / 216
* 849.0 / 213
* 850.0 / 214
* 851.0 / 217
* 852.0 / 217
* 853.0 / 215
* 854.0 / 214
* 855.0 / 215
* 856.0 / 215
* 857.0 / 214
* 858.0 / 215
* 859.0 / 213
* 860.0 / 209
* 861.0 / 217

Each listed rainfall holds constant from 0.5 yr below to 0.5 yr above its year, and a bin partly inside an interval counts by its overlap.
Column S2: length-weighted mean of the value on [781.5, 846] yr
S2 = 224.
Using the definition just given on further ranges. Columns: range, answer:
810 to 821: 223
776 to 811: 227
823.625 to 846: 219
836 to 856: 217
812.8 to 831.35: 221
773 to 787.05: 227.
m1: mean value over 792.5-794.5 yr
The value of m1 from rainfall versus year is 229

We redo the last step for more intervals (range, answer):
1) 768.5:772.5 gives 229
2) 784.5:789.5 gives 227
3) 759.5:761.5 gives 230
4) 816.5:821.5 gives 221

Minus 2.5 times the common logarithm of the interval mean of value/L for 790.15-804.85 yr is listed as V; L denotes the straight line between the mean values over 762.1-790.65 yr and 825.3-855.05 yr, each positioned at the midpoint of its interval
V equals -0.009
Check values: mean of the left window 228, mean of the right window 218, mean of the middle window 227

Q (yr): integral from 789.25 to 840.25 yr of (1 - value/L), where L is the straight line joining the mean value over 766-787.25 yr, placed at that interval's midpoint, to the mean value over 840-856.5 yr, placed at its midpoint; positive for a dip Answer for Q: -0.5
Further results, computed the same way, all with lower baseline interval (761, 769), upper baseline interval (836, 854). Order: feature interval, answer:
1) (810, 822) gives -0.11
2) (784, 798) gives -0.14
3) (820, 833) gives -0.02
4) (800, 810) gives -0.25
